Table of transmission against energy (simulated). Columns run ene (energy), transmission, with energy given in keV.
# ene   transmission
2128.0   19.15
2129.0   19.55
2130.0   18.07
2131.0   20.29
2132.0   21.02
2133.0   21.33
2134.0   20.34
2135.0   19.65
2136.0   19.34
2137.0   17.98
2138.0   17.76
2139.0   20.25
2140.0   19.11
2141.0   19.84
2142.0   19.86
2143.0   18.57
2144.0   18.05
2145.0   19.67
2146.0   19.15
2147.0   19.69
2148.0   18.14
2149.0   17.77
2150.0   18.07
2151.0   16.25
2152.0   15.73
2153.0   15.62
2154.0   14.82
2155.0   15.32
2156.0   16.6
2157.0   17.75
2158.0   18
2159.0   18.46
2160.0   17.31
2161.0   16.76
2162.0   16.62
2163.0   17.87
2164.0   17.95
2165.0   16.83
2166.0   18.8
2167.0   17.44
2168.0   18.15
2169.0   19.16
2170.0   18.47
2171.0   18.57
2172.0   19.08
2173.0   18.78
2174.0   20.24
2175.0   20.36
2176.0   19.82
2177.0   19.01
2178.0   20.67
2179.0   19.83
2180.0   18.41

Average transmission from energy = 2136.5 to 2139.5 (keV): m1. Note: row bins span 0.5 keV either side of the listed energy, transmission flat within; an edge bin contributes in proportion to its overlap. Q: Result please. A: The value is 18.7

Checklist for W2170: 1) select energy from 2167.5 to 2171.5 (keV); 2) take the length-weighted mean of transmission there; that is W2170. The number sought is 18.6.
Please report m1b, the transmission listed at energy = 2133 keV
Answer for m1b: 21.33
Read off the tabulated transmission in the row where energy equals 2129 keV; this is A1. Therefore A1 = 19.55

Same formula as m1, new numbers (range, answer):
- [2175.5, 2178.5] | 19.8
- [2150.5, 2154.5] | 15.6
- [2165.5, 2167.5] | 18.1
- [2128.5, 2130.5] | 18.8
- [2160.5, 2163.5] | 17.1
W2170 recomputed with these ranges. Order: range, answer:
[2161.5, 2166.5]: 17.6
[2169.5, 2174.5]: 19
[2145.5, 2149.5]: 18.7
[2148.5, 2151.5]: 17.4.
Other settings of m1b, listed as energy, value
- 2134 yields 20.34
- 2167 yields 17.44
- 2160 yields 17.31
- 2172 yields 19.08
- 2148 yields 18.14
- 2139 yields 20.25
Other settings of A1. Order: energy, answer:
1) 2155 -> 15.32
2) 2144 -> 18.05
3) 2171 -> 18.57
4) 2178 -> 20.67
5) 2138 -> 17.76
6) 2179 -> 19.83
